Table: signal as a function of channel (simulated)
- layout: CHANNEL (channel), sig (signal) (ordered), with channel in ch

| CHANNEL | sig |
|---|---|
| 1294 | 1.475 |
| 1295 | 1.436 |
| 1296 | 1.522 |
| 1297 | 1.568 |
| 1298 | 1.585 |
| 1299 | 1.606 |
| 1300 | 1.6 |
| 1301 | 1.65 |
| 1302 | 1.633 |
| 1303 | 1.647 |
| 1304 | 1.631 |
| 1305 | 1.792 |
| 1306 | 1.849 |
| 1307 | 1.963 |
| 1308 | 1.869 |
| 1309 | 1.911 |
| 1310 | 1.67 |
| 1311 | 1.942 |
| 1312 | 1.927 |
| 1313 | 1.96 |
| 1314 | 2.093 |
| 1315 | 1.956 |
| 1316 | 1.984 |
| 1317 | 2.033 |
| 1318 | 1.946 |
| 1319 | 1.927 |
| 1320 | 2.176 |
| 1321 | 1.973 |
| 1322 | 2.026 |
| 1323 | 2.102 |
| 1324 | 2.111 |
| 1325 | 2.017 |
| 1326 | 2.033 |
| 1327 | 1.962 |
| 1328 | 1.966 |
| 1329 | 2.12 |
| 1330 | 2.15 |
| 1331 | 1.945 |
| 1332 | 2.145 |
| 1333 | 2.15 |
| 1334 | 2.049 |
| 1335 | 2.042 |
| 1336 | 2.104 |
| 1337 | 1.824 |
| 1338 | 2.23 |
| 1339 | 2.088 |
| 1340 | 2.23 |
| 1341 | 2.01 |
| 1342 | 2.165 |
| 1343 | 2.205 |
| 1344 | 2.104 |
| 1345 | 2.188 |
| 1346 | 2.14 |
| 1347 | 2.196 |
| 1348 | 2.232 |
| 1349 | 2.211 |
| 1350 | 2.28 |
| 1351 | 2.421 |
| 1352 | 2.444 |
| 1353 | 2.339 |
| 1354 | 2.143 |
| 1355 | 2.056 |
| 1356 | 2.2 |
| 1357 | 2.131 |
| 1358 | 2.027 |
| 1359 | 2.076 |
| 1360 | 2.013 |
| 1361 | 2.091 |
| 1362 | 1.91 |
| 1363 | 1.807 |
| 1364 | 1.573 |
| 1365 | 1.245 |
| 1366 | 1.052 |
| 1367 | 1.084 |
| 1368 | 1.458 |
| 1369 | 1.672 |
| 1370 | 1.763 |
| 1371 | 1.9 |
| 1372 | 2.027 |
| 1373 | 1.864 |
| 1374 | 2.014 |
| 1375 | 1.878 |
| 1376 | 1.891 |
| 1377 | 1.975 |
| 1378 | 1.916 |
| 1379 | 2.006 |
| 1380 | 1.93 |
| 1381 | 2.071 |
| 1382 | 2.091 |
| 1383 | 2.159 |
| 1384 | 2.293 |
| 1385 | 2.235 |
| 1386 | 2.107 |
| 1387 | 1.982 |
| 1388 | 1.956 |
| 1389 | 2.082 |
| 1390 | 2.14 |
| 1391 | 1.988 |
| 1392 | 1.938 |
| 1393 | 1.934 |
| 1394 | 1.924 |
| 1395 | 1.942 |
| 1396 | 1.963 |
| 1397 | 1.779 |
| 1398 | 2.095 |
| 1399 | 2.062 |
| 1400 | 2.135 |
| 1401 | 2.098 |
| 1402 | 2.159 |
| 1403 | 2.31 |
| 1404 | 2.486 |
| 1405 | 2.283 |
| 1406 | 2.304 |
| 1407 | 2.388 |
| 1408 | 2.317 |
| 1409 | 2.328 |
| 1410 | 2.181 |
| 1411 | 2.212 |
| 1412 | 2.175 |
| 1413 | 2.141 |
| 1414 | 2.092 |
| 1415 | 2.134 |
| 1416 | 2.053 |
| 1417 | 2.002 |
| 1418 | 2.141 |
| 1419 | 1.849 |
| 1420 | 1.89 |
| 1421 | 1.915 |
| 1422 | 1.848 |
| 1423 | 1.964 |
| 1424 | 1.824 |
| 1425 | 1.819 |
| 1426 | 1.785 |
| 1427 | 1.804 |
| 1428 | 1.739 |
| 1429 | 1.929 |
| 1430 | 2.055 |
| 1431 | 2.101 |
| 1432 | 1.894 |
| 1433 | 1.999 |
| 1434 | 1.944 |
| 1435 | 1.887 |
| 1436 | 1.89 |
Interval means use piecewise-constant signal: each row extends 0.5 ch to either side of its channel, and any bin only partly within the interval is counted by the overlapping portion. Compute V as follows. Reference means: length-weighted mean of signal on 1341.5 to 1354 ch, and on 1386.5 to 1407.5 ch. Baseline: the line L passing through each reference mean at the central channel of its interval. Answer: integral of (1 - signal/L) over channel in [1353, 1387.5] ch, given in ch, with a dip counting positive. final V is 4.2 ch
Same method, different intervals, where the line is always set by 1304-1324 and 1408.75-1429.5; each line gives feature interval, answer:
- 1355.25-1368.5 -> 1.5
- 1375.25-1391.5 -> -0.6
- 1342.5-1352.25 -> -1.4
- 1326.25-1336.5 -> -0.6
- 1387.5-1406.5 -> -1.0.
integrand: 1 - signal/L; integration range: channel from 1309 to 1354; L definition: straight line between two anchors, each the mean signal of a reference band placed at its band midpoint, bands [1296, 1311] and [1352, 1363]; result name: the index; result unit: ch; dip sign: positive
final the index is -4.01 ch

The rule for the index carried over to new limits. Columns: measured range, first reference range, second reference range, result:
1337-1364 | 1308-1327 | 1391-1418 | -1.27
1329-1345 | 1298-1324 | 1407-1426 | -1.52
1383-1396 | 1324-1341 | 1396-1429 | 0.14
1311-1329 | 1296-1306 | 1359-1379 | -3.65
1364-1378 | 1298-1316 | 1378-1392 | 2.35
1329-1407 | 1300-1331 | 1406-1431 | -1.95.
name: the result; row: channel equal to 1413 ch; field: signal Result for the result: 2.141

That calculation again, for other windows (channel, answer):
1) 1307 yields 1.963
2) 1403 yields 2.31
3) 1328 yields 1.966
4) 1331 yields 1.945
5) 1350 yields 2.28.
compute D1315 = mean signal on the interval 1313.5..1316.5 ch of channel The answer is 2.01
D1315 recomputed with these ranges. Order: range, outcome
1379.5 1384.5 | 2.11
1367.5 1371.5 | 1.7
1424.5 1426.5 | 1.8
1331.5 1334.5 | 2.11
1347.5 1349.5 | 2.22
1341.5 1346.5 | 2.16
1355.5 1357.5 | 2.17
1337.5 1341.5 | 2.14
